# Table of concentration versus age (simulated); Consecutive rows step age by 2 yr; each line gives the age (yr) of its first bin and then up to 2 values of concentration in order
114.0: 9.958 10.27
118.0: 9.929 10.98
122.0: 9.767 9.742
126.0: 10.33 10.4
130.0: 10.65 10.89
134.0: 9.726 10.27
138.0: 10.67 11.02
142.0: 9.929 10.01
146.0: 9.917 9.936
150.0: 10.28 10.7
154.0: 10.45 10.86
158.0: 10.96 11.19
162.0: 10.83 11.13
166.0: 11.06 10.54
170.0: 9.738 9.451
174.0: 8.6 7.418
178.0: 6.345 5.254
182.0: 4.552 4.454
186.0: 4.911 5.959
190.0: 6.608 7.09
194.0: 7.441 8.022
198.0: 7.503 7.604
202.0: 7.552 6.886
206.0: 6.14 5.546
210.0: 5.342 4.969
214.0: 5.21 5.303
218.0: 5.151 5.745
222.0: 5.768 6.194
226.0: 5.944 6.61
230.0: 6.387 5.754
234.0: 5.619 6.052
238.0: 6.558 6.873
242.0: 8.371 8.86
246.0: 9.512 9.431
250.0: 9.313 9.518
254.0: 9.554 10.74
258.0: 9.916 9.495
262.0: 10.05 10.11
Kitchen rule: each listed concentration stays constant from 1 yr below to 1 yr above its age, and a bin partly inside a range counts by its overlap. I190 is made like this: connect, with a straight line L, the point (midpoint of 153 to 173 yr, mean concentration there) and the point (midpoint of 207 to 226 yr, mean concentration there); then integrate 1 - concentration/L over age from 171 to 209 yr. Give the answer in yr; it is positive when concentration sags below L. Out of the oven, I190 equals 5.8 yr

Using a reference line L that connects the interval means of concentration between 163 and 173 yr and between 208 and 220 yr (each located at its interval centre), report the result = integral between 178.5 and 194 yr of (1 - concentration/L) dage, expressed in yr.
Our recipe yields 4.8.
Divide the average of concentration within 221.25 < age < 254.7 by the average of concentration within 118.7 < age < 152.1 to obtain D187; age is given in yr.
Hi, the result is 0.7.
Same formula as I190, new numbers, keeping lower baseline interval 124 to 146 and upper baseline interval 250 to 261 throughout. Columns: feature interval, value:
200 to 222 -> 9.1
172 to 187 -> 5.9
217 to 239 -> 8.7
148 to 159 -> -0.4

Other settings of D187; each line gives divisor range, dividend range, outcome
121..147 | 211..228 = 0.55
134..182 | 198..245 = 0.65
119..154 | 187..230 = 0.61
